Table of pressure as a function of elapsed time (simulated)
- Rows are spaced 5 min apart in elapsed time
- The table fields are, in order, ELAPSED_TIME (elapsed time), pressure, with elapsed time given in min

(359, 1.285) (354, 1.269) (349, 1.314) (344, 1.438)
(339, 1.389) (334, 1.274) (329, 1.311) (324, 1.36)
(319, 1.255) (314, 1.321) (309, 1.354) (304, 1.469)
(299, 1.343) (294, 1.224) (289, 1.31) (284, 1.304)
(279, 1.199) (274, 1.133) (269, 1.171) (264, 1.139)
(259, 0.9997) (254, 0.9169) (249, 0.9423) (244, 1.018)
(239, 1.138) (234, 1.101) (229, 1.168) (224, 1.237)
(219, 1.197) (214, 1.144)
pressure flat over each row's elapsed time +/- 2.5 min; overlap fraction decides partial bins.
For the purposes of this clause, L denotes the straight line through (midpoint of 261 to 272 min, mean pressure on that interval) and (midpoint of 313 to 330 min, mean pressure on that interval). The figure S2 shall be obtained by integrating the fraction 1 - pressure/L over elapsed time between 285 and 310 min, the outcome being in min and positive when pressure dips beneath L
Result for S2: -2.0 min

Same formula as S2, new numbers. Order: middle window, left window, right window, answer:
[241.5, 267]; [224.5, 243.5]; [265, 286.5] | 3.47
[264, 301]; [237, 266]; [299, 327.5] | -1.44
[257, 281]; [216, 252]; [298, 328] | 1.74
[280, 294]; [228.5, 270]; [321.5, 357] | -1.27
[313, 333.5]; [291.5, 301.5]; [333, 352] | 0.30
